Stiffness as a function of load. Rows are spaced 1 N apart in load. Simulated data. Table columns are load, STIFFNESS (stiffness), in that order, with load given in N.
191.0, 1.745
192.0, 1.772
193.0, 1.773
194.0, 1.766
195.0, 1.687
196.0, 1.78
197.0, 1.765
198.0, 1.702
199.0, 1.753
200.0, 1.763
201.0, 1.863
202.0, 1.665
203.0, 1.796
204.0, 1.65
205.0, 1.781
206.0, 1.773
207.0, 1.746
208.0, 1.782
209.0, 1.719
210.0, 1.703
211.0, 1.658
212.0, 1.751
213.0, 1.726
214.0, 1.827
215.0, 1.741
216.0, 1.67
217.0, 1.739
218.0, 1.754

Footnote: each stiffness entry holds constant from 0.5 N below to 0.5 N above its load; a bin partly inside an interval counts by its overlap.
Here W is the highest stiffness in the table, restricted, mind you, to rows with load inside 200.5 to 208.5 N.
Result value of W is 1.863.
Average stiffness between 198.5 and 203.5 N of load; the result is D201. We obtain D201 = 1.77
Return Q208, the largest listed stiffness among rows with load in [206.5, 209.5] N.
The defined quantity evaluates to 1.782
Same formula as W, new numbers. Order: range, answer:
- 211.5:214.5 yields 1.827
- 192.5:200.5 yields 1.78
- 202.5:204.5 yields 1.796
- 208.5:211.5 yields 1.719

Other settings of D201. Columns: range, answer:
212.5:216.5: 1.74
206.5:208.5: 1.76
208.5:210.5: 1.71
